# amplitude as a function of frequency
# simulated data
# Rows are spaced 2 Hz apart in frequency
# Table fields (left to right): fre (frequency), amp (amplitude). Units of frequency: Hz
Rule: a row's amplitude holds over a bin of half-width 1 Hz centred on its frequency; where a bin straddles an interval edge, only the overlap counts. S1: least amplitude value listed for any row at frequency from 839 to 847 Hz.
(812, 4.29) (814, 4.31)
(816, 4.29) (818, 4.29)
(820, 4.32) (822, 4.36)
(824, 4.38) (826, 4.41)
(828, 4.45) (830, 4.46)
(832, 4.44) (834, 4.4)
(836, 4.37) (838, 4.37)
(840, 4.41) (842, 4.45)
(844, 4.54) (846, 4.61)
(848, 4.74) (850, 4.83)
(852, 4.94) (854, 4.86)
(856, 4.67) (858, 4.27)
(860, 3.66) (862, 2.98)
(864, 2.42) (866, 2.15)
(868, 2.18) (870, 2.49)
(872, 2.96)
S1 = 4.41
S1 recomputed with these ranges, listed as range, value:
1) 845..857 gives 4.61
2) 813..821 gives 4.29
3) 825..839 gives 4.37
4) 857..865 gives 2.42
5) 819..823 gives 4.32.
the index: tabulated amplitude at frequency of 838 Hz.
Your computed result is 4.37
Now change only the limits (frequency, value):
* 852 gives 4.94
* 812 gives 4.29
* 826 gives 4.41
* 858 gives 4.27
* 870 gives 2.49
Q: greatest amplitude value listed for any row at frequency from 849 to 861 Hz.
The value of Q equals 4.94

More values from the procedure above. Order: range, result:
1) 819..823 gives 4.36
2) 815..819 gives 4.29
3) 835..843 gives 4.45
